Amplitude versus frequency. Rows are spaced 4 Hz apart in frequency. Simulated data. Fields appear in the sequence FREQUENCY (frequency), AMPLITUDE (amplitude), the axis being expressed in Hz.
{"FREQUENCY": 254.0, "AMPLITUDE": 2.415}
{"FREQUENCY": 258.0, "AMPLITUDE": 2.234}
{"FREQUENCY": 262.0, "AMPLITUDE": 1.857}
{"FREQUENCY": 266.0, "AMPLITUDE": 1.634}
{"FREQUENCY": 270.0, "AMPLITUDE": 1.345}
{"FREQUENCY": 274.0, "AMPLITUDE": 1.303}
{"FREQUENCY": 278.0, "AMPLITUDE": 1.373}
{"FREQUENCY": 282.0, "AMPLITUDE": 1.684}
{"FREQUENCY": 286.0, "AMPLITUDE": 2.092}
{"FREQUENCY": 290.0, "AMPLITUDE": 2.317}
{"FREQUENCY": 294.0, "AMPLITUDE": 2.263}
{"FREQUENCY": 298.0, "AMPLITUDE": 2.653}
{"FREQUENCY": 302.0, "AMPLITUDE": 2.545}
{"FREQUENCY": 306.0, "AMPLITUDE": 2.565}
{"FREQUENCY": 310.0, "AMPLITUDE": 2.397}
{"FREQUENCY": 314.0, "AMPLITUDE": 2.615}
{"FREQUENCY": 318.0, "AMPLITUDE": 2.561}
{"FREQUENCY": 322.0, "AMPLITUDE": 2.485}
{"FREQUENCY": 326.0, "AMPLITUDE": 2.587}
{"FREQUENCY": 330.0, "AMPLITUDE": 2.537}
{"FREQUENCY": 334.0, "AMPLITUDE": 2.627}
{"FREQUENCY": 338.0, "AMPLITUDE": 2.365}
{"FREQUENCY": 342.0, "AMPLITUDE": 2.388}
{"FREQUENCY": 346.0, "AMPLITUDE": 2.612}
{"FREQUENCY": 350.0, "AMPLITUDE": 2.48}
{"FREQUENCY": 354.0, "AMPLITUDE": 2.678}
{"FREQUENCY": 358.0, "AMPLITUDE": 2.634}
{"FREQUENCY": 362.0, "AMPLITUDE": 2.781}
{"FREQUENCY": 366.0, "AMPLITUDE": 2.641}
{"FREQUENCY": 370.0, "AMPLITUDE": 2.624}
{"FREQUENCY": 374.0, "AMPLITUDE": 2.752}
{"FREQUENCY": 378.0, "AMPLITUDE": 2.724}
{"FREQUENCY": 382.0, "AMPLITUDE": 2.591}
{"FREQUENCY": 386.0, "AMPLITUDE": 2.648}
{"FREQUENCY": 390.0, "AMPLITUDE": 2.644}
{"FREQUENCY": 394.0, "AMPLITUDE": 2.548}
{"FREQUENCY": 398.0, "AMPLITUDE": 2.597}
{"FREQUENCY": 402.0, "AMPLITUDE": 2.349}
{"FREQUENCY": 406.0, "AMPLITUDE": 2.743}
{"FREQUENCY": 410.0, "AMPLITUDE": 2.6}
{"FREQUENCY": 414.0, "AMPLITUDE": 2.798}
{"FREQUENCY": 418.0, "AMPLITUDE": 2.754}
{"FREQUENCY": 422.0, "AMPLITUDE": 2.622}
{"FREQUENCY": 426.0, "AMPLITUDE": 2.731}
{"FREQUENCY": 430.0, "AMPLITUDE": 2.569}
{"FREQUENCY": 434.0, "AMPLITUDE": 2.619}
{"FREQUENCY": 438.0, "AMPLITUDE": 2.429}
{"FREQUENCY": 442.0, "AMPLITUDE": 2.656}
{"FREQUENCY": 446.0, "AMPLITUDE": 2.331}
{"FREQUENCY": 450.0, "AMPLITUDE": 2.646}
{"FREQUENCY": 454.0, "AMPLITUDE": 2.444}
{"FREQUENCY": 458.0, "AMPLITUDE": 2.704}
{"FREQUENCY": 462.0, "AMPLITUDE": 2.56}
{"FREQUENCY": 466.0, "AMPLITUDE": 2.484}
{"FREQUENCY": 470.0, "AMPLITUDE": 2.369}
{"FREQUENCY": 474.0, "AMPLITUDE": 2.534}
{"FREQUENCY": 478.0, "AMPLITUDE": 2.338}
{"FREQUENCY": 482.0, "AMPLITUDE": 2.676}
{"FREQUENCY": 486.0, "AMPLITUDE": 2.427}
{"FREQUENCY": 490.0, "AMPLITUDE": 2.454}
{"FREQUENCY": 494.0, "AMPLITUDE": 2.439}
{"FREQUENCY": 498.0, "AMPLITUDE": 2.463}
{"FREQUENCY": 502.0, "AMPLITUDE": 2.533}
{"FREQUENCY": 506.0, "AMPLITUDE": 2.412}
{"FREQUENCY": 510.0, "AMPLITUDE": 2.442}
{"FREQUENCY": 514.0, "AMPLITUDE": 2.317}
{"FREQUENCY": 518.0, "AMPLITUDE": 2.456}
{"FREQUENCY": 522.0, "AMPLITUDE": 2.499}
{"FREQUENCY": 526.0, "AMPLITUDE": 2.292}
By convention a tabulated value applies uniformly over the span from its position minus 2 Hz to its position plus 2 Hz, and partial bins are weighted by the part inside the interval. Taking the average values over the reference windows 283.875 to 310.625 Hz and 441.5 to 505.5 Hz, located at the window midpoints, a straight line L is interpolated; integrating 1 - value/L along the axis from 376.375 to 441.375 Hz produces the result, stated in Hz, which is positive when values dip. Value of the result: -4.2 Hz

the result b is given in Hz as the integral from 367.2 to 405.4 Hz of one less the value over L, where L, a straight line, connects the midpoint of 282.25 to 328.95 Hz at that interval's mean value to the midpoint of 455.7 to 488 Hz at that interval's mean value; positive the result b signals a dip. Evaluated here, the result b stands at -2.21 Hz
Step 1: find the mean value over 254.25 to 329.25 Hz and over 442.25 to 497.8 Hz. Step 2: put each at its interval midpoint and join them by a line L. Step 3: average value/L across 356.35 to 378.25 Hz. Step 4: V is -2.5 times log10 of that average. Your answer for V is -0.17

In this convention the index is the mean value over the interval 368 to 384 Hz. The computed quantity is 2.67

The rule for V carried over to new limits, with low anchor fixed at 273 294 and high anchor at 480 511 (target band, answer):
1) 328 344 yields -0.24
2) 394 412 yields -0.17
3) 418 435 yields -0.17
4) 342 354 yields -0.25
